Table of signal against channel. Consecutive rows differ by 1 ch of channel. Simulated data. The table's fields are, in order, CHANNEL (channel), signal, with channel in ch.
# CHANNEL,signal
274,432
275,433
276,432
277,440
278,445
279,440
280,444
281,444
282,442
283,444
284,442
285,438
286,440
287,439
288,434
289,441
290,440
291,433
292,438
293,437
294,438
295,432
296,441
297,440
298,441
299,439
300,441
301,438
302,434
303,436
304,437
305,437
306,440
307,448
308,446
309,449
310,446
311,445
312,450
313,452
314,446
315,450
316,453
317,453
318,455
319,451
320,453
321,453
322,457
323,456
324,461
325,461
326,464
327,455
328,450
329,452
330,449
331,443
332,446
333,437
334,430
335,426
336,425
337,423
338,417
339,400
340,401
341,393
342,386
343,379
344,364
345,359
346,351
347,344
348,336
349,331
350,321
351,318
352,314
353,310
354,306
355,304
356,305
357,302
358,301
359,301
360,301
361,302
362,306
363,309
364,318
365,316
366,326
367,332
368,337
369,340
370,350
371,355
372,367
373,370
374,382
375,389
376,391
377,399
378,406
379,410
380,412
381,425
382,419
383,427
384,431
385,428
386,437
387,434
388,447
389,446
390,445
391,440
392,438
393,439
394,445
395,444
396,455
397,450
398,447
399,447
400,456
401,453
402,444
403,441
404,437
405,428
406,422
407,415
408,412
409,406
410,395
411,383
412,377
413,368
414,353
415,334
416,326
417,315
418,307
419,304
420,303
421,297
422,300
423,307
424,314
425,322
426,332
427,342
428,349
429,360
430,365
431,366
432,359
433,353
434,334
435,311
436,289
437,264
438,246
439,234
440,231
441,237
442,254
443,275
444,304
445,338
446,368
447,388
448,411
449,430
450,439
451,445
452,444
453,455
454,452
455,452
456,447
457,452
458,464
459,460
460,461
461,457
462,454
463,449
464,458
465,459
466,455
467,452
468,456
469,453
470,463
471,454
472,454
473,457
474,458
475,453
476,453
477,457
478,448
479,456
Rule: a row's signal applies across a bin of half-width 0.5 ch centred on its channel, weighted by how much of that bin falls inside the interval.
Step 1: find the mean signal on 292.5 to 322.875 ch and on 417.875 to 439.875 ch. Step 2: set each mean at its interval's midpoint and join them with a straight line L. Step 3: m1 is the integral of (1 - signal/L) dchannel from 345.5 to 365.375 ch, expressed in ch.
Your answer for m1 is 3.98 ch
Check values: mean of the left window 445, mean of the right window 315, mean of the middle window 315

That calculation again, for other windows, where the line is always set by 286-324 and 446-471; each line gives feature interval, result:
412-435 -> 5.8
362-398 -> 3.8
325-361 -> 5.6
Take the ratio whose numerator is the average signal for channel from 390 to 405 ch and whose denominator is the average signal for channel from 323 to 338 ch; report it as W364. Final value 1.00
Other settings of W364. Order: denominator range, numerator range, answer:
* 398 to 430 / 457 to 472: 1.23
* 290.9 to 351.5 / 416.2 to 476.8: 0.89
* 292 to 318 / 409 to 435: 0.77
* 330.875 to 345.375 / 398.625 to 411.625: 1.04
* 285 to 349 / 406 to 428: 0.80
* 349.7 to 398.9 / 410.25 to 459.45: 0.93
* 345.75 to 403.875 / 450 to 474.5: 1.20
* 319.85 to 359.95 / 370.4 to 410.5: 1.09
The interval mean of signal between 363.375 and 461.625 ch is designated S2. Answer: 381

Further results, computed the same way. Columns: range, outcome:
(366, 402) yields 413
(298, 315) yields 443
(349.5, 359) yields 309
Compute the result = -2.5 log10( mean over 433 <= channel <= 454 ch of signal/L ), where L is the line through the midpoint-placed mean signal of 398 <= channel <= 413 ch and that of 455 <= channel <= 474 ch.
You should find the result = 0.30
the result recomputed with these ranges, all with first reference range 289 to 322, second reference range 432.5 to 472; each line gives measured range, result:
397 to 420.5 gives 0.04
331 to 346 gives 0.07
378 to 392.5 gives -0.04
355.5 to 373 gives 0.29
